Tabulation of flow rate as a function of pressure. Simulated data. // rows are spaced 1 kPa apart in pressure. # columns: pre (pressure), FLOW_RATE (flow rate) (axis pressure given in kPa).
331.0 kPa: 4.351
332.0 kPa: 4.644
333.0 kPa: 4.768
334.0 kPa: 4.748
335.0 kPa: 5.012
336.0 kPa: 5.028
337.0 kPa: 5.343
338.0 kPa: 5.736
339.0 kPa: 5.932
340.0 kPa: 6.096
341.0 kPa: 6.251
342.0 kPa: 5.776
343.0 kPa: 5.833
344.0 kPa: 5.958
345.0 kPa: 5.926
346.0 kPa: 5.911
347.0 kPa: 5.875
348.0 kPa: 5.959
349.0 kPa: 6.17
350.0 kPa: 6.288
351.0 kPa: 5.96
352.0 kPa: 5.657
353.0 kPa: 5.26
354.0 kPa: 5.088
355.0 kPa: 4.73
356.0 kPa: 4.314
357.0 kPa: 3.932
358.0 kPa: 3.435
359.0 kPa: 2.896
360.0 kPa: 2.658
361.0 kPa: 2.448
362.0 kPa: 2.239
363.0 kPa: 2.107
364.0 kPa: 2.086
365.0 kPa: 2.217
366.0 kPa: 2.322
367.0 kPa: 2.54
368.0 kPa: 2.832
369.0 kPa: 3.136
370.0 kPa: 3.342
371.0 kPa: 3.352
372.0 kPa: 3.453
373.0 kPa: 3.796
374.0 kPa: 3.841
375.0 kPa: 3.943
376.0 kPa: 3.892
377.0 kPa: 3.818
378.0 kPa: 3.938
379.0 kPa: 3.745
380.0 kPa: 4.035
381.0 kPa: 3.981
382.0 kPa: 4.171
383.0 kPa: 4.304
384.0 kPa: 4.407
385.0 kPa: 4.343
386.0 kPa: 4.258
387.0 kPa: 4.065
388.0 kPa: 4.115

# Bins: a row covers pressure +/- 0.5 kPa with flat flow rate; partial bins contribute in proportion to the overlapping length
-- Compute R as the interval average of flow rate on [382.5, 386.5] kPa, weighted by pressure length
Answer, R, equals 4.33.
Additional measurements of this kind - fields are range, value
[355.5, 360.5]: 3.45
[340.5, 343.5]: 5.95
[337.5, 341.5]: 6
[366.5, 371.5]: 3.04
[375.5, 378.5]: 3.88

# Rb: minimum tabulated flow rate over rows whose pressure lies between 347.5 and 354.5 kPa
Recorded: 5.088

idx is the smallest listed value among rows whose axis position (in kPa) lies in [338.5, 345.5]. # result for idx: 5.776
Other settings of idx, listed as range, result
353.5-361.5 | 2.448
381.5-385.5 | 4.171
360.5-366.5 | 2.086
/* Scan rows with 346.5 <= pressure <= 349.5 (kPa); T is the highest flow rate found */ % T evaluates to 6.17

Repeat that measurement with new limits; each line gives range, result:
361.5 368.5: 2.832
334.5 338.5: 5.736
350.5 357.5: 5.96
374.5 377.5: 3.943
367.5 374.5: 3.841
